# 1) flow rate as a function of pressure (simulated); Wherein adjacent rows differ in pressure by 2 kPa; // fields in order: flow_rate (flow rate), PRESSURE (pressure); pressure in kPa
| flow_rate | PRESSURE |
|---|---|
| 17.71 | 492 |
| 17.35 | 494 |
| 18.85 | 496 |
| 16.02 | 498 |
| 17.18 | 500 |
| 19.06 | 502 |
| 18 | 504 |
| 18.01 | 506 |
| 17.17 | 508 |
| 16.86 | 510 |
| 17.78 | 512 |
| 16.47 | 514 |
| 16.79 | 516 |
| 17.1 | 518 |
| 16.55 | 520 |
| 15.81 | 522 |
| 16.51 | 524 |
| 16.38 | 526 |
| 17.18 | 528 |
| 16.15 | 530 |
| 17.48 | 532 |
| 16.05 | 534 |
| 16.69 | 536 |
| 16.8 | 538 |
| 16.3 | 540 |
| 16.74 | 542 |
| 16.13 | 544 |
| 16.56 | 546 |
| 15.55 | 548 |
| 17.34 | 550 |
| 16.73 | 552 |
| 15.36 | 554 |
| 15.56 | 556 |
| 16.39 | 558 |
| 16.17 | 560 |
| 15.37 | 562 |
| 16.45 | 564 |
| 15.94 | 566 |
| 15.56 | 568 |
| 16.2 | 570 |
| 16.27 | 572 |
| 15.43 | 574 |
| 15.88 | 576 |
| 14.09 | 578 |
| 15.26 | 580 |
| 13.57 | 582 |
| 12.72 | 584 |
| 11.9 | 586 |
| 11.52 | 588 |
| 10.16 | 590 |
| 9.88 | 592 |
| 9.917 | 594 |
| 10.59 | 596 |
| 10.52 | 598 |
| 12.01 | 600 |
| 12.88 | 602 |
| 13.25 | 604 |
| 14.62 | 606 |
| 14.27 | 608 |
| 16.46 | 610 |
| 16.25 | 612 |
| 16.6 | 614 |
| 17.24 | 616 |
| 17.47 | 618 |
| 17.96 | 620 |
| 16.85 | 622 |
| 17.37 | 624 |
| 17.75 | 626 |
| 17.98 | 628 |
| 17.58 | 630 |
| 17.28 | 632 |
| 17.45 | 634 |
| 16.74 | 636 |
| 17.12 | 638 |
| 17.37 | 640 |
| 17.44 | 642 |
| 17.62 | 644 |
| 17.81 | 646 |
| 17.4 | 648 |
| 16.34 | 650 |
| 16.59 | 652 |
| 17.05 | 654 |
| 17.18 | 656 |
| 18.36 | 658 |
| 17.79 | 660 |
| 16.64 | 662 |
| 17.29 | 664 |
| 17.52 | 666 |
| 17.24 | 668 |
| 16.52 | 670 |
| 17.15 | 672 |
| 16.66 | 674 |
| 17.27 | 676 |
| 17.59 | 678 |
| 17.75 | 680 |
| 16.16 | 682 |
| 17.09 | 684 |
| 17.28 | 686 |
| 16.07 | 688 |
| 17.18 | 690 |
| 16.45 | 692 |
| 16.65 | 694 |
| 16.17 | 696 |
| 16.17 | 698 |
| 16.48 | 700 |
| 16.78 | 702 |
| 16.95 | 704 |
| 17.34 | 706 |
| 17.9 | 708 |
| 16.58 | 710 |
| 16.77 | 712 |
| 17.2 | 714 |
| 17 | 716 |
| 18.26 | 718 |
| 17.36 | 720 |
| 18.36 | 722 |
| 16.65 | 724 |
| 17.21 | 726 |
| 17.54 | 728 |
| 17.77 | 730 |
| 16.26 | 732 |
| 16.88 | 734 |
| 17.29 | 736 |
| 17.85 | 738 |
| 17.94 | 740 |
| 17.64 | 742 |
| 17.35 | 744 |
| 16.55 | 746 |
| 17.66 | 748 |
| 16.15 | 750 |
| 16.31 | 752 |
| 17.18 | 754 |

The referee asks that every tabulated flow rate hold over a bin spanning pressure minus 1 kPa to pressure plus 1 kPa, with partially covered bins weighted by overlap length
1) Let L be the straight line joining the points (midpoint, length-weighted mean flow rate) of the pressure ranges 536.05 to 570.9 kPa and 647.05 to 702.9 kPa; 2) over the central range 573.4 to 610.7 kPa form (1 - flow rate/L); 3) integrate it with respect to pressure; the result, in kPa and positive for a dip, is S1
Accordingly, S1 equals 8.18 kPa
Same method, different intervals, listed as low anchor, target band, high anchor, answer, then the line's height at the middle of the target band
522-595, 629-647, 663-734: -1.2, 16.3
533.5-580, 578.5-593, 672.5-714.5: 3.6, 16.2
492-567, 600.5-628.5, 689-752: 1.3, 16.9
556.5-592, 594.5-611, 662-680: 2.5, 15.3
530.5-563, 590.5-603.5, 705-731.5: 4.4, 16.6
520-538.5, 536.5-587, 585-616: -2.5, 14.9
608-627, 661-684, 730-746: 0.1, 17.1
